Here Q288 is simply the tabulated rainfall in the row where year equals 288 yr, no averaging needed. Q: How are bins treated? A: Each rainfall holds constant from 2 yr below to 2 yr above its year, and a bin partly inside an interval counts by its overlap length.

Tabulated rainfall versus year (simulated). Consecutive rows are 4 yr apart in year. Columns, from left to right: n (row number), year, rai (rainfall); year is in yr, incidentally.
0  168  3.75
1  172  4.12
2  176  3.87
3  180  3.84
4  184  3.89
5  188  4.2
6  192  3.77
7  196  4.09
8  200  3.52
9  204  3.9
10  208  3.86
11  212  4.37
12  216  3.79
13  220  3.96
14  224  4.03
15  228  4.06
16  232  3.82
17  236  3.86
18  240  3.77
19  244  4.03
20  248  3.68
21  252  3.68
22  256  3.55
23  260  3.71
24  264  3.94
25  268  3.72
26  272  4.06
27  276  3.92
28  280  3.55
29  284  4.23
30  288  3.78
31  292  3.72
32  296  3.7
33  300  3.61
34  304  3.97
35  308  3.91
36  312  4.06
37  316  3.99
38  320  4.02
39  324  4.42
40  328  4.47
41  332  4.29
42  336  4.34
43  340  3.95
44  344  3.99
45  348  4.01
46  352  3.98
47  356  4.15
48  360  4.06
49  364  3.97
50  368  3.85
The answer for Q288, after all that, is 3.78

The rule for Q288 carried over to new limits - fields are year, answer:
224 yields 4.03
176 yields 3.87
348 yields 4.01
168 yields 3.75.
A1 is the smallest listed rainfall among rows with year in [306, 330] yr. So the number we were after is 3.91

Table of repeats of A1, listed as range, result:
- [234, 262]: 3.55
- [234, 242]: 3.77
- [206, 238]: 3.79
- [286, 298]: 3.7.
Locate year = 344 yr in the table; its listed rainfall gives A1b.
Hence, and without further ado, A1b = 3.99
